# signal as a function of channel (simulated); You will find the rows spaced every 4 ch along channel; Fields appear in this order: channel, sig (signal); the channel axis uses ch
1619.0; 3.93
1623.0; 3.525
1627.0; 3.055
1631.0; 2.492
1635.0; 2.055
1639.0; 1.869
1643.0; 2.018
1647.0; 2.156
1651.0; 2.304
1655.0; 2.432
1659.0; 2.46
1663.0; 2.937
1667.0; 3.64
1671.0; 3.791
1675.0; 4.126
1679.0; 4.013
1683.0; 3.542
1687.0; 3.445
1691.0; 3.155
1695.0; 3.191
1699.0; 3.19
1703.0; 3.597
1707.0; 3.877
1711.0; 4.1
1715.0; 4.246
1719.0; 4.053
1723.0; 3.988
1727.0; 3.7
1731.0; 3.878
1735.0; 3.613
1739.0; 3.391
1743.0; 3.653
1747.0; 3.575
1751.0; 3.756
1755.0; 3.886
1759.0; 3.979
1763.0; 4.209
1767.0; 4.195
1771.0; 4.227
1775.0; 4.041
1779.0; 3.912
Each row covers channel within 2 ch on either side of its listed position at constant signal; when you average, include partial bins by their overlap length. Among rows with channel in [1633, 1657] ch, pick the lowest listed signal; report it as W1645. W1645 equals 1.869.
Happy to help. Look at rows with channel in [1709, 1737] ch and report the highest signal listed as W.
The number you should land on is 4.246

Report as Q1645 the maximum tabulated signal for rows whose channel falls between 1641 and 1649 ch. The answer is 2.156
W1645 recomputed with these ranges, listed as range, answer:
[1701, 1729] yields 3.597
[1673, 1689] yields 3.445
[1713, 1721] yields 4.053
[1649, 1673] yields 2.304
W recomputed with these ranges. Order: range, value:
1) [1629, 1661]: 2.492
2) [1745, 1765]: 4.209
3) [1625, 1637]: 3.055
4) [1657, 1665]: 2.937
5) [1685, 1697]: 3.445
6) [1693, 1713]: 4.1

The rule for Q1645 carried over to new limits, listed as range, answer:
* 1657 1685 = 4.126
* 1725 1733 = 3.878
